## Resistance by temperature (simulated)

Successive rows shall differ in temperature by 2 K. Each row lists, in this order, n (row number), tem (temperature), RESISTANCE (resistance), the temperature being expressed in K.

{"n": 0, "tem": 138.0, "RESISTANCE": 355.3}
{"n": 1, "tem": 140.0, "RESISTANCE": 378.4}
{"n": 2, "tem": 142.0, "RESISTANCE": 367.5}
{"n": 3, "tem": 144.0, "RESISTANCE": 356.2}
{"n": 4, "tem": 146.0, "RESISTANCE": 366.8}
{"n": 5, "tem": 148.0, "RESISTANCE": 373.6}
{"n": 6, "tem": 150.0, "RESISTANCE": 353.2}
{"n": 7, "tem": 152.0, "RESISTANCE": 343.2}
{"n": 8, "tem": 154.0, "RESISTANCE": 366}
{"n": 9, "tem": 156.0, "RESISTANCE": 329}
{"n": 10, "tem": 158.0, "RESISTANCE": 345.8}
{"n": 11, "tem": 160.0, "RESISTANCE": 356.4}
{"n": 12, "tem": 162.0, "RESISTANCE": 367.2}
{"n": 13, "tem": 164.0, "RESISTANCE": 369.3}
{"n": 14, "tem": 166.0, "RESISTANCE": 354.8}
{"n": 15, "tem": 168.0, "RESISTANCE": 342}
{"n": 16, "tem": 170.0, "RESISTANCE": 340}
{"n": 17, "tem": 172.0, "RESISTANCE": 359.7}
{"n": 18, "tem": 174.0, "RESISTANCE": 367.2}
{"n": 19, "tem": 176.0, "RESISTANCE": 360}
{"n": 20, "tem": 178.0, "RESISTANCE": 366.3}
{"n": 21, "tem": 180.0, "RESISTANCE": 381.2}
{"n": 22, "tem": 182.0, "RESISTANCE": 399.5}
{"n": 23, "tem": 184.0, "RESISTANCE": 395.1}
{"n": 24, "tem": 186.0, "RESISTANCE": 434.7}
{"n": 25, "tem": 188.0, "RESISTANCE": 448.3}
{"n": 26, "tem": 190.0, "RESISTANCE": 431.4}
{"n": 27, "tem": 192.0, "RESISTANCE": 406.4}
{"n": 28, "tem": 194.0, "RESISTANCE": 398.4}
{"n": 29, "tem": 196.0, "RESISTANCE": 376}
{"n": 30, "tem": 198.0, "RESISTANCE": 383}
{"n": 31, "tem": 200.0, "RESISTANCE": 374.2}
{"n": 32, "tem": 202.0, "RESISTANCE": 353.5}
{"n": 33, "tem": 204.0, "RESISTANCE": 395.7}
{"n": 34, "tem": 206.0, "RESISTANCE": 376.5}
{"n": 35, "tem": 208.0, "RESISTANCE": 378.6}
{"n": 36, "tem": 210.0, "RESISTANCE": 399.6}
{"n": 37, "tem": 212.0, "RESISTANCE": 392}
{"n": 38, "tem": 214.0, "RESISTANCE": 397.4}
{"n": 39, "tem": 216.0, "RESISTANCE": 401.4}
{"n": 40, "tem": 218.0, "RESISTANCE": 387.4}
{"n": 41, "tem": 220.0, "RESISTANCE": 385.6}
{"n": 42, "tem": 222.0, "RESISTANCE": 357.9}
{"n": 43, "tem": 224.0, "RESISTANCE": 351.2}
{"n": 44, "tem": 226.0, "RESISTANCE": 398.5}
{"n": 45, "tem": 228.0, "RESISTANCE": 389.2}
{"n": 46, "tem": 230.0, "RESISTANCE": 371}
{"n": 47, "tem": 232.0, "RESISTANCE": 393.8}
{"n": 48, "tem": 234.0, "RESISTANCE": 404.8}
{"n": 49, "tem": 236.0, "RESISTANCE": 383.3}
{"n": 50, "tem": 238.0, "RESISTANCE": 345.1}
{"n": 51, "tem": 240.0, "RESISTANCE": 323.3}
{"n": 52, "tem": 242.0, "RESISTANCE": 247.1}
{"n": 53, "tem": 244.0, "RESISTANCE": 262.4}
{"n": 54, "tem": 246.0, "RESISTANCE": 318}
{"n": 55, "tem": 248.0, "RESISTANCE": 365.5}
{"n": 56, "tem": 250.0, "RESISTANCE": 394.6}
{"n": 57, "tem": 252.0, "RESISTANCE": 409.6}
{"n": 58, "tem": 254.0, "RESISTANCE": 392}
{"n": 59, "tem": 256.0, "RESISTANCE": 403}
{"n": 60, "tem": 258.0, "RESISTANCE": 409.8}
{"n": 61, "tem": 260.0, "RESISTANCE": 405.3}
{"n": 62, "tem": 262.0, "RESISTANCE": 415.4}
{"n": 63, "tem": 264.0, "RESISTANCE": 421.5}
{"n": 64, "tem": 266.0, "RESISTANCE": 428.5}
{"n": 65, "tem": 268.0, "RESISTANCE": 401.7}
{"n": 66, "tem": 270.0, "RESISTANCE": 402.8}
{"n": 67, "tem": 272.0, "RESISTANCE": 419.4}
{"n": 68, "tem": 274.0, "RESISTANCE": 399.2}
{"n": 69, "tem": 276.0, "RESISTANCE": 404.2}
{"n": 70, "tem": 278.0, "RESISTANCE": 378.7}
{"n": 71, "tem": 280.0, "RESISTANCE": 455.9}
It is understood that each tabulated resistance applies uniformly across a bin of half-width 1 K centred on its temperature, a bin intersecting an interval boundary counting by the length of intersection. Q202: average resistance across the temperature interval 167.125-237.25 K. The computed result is 385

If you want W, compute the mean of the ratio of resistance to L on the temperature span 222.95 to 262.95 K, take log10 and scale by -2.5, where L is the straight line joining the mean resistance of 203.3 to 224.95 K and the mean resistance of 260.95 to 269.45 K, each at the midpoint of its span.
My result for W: 0.09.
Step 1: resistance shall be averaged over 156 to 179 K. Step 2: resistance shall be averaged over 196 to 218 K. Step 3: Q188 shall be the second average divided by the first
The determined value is 1.1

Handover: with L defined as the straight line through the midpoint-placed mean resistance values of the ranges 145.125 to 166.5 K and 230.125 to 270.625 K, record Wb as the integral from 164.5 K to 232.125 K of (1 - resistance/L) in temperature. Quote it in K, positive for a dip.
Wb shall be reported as -3.3 K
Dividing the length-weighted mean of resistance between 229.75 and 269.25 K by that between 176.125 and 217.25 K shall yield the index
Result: 1.0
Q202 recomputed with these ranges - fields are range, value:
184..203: 400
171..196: 395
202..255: 370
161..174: 356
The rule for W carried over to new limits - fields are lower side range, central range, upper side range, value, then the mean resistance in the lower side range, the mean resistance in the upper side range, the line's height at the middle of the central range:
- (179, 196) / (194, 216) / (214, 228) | 0.03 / 410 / 382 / 395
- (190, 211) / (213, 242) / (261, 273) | 0.07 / 386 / 415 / 398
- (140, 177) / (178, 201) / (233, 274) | -0.11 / 357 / 378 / 364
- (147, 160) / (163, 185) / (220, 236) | -0.02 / 352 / 381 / 360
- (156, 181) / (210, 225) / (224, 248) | -0.09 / 358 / 350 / 352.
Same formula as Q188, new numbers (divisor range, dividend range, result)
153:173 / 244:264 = 1.09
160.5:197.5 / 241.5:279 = 1.01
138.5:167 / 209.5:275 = 1.06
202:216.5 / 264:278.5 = 1.05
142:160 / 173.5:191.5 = 1.12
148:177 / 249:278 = 1.15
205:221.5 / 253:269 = 1.05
